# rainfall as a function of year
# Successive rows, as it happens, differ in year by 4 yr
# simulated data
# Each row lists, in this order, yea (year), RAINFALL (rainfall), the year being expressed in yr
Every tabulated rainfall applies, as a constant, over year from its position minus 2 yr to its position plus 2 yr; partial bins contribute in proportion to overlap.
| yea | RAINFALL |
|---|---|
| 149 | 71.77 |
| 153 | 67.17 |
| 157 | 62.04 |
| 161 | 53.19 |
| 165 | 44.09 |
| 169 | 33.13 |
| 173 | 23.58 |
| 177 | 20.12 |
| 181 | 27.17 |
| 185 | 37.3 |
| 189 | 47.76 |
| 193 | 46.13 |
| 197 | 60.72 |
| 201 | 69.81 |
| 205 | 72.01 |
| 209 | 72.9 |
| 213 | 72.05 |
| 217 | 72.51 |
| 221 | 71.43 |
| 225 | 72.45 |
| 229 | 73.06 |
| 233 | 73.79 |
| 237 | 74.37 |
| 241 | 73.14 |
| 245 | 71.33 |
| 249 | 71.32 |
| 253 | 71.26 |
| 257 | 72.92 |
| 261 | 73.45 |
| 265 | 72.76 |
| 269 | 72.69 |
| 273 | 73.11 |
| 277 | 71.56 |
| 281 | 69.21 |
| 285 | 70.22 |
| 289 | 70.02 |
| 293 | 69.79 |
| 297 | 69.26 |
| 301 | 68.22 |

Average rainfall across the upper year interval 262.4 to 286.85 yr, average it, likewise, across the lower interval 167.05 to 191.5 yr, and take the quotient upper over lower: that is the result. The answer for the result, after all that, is 2.3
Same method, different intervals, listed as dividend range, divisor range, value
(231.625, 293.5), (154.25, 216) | 1.44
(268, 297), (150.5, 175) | 1.48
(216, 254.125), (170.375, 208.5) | 1.58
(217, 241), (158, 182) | 2.09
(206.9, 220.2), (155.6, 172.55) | 1.60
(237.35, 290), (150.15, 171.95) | 1.40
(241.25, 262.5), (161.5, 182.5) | 2.30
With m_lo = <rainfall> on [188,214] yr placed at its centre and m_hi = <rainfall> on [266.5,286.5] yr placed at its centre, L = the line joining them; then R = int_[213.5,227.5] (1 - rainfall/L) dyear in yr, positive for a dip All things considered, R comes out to -1.4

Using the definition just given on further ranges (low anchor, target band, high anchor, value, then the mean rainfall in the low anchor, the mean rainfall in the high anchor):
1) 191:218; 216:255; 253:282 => -1.8 yr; 66.4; 72.3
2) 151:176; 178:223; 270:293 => -3.1 yr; 46.1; 70.8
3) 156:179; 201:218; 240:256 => -5.0 yr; 38.4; 71.7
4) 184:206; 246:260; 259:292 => -1.0 yr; 55.7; 71.6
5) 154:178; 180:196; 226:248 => 3.0 yr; 41.3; 73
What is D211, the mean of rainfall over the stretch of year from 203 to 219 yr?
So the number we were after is 72.4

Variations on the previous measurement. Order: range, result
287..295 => 69.9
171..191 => 31.2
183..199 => 48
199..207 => 70.9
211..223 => 72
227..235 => 73.4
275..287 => 70.3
